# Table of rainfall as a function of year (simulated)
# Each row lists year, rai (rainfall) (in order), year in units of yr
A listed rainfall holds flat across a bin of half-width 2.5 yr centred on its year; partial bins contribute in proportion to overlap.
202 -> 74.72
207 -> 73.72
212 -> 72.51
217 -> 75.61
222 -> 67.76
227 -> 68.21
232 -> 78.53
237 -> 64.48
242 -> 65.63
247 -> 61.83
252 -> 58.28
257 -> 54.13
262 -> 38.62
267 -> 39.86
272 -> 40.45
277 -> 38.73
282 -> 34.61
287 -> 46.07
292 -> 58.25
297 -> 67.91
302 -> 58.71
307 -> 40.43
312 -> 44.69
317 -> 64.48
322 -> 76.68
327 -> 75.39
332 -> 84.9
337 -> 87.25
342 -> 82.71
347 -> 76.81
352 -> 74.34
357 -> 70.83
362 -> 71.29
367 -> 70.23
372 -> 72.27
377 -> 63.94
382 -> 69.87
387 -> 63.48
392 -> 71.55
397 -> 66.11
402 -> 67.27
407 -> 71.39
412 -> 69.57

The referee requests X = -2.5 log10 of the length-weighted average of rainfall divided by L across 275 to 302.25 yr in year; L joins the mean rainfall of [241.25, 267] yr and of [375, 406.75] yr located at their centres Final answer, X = 0.14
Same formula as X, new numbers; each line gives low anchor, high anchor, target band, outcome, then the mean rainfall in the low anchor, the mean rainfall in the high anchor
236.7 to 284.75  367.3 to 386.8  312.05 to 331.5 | -0.182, 49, 68.3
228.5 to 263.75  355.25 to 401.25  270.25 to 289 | 0.497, 60.9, 68.7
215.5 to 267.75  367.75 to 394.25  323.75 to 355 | -0.204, 61.6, 68.3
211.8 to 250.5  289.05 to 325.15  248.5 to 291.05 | 0.385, 68.8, 58.9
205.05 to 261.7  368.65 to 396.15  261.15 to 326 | 0.300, 66.2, 68.2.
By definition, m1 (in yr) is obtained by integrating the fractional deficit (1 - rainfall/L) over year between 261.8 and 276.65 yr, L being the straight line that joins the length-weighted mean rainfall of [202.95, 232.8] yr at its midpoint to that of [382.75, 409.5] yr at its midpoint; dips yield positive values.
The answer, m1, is 6.6 yr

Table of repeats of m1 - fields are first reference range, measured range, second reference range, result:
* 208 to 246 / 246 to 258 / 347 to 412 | 2.1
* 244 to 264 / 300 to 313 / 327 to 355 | 4.1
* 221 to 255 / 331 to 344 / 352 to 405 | -3.2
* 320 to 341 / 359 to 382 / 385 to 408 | 1.1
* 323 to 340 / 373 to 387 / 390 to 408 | 1.1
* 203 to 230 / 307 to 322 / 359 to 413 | 3.0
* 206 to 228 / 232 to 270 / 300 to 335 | 7.2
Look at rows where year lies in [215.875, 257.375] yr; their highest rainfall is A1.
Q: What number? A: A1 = 78.53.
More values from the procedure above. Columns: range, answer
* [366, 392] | 72.27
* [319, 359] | 87.25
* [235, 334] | 84.9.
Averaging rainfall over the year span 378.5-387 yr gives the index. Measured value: 67.3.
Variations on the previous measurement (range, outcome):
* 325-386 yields 74.7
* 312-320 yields 59.1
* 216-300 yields 56.1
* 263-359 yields 60.8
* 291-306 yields 59.8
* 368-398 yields 68.1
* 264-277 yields 39.8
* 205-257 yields 67.9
